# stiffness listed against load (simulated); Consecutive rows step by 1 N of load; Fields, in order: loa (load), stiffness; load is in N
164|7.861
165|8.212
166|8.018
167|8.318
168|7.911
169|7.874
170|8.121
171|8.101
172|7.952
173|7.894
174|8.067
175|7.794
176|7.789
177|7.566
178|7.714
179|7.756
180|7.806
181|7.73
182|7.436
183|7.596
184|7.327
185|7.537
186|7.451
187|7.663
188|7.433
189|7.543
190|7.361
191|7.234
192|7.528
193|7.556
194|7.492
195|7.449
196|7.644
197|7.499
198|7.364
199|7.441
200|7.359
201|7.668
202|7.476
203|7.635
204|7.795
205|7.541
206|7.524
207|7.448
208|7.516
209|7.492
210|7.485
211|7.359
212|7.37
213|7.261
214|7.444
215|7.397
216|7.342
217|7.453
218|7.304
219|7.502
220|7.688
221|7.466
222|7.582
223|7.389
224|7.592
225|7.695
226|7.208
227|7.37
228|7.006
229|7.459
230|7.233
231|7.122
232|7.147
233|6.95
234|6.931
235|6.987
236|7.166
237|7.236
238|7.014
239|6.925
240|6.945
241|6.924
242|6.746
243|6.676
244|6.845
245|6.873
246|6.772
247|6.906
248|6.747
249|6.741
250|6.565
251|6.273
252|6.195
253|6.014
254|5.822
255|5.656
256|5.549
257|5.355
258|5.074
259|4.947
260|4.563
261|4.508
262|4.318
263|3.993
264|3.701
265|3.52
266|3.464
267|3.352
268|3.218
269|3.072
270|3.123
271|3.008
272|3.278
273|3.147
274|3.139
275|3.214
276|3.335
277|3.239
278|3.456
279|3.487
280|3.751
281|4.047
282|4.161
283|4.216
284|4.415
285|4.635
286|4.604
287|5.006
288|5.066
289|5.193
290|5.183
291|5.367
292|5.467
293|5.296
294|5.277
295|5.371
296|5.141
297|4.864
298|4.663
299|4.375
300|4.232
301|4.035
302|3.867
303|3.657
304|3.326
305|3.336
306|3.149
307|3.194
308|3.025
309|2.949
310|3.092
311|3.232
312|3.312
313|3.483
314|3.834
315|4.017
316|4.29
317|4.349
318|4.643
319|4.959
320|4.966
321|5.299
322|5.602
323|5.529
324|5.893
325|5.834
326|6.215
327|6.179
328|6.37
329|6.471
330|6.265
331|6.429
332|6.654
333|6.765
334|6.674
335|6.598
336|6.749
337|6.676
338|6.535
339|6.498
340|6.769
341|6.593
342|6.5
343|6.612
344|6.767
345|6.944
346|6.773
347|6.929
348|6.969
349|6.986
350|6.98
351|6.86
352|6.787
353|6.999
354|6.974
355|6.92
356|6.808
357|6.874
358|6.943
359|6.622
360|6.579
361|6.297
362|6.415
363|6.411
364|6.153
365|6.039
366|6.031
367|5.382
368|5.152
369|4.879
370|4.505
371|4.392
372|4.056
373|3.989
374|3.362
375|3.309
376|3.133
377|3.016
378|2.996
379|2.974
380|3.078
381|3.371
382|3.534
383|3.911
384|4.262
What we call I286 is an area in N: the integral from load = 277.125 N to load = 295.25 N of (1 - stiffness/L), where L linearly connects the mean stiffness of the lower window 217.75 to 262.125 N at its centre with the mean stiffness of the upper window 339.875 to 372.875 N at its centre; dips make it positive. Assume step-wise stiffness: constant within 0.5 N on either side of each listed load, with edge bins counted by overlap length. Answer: 5.3 N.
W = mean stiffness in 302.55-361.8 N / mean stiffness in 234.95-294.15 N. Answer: 1.13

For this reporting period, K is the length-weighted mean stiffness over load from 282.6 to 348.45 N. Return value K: 5.2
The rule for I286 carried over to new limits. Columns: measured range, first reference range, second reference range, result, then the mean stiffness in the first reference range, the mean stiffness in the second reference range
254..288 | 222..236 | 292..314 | 8.5 N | 7.25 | 3.98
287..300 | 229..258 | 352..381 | 2.1 N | 6.64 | 5.22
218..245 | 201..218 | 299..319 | -2.2 N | 7.47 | 3.68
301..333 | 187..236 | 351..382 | 6.7 N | 7.41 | 5.21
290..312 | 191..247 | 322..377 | 8.1 N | 7.31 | 6.1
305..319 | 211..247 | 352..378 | 5.7 N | 7.2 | 5.47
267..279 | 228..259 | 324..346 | 6.1 N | 6.61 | 6.52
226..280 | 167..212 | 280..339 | 7.1 N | 7.62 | 4.9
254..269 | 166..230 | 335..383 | 5.4 N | 7.57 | 5.7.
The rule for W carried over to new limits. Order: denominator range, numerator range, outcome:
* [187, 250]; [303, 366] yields 0.79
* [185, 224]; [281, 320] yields 0.57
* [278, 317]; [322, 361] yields 1.57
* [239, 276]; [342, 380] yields 1.13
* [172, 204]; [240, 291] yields 0.63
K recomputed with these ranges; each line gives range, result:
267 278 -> 3.2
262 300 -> 4.13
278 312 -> 4.24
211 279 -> 5.91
